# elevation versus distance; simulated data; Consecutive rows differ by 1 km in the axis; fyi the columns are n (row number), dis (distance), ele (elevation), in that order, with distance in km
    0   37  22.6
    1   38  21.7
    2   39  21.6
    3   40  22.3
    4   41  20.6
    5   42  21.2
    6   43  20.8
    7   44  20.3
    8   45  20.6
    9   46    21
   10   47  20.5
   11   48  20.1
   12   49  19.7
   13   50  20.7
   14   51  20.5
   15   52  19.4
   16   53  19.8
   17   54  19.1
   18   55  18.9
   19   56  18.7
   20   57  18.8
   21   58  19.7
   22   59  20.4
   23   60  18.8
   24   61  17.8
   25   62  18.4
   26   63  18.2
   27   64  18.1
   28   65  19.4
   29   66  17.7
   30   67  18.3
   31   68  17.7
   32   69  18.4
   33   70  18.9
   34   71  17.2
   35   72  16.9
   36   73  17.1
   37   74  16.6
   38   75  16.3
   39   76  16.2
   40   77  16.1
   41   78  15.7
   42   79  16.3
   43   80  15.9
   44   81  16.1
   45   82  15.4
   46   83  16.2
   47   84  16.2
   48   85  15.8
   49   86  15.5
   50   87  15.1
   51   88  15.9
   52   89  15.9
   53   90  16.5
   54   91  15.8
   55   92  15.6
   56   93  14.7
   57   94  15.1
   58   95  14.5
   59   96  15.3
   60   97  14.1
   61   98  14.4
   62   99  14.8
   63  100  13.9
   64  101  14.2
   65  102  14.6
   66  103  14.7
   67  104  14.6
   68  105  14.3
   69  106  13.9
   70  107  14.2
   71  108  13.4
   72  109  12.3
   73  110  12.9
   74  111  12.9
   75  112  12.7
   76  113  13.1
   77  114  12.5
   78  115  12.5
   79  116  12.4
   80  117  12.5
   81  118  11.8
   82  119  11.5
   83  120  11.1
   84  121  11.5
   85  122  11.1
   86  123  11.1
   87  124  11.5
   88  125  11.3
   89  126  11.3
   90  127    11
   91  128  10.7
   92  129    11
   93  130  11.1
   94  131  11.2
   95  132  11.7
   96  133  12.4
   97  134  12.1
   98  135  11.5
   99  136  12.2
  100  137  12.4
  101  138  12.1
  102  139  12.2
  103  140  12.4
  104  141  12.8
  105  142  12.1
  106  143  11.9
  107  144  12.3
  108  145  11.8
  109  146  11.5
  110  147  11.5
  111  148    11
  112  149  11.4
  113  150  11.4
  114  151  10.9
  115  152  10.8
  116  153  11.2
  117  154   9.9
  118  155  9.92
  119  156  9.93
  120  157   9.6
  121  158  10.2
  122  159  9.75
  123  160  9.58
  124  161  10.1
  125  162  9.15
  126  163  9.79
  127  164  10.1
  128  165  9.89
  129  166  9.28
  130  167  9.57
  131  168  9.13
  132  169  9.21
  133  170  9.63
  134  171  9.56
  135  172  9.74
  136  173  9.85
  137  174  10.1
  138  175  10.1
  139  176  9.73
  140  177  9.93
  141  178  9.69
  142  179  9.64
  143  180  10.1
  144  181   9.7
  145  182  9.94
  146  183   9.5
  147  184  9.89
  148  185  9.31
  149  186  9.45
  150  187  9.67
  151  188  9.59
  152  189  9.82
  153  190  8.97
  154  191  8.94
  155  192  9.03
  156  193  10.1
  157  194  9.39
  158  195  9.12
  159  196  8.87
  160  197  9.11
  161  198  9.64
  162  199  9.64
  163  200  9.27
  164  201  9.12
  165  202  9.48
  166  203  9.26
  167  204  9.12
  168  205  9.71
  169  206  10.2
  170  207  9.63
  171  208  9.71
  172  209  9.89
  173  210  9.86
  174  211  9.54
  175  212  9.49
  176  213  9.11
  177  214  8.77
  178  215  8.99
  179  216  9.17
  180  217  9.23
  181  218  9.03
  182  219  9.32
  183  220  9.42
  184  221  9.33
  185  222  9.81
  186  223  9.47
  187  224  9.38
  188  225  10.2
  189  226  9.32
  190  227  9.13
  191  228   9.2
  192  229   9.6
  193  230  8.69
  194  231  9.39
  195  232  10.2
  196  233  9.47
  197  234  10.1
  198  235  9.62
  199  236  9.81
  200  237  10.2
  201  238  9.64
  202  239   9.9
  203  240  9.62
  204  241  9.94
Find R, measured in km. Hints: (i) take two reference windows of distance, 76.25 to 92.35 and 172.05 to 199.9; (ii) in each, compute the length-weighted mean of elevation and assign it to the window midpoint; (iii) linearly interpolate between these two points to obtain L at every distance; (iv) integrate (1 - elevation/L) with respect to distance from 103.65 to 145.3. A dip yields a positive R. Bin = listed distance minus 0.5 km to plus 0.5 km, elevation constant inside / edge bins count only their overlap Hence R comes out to 3.8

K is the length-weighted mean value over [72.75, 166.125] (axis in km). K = 12.9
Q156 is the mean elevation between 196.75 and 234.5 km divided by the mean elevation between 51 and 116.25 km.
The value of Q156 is 0.59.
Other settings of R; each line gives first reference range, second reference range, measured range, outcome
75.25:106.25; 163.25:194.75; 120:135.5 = 1.9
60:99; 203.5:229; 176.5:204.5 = 3.3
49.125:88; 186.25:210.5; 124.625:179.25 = 7.3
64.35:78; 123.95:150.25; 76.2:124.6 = 2.5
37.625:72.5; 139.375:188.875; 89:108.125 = 1.3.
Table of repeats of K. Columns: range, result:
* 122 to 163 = 11.2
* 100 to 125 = 12.8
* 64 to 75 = 17.8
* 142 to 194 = 10.1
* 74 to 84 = 16.1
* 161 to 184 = 9.71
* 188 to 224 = 9.39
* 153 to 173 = 9.73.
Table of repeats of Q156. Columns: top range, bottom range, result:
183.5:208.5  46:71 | 0.49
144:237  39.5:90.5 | 0.54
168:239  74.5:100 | 0.61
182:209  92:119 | 0.69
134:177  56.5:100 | 0.64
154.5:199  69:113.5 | 0.63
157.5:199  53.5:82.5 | 0.54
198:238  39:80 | 0.50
